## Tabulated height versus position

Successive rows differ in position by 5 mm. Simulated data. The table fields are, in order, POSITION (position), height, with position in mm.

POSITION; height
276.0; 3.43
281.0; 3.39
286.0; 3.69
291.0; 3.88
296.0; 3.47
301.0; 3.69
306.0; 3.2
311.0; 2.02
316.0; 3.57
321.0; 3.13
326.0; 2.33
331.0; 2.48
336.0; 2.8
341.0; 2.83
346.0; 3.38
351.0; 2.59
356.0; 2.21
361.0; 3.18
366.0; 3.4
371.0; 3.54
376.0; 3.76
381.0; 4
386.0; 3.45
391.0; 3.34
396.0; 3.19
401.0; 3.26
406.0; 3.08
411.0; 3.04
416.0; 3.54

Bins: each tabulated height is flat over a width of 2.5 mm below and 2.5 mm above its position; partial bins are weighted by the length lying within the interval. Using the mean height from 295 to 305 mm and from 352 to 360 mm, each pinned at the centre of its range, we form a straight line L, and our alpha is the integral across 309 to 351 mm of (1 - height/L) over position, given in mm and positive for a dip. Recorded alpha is 1.76 mm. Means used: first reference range 3.54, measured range 2.81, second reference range 2.46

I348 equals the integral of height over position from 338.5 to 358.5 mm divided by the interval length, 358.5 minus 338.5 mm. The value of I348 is 2.75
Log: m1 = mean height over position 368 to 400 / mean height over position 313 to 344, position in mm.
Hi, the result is 1.24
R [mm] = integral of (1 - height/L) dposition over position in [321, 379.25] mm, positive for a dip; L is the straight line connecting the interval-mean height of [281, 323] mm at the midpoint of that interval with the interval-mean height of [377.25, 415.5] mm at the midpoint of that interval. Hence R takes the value 6.5 mm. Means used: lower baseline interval 3.34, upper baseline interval 3.36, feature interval 2.98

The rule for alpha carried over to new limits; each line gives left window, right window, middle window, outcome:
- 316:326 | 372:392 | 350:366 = 2.97 mm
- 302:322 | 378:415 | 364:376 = -1.05 mm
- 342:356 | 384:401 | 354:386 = -3.12 mm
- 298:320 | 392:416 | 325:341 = 2.77 mm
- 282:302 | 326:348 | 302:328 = 2.53 mm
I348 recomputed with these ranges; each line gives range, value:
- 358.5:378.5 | 3.47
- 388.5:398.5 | 3.26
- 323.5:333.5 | 2.41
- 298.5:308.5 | 3.45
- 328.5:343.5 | 2.7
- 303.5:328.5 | 2.85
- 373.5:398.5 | 3.55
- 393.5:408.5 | 3.18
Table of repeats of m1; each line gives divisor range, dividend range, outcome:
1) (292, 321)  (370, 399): 1.10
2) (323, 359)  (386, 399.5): 1.23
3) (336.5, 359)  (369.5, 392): 1.32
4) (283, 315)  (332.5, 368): 0.87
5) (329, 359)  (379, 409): 1.24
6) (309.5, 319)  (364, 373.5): 1.20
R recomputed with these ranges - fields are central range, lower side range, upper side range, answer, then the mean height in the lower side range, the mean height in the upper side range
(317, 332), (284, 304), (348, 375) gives 2.80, 3.67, 3.03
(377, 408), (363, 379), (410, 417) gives 0.20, 3.57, 3.29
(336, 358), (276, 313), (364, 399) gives 4.37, 3.36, 3.52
